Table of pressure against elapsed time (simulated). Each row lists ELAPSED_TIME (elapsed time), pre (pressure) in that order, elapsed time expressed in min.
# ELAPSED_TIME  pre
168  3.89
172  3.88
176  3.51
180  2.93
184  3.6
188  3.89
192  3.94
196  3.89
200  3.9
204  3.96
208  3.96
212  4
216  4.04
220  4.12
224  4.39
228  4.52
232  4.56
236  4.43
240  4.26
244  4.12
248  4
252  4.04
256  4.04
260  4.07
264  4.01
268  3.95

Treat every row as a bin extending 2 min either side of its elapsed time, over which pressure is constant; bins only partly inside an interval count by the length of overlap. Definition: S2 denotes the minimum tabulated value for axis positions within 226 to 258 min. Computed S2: 4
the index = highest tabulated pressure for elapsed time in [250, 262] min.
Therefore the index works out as 4.07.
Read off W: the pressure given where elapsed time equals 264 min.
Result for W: 4.01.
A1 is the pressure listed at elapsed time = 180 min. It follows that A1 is 2.93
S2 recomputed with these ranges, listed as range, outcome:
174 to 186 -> 2.93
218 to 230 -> 4.12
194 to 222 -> 3.89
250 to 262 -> 4.04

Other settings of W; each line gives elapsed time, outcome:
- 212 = 4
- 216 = 4.04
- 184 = 3.6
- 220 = 4.12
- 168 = 3.89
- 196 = 3.89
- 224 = 4.39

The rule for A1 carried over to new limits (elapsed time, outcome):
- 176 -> 3.51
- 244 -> 4.12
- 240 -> 4.26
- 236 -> 4.43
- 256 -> 4.04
